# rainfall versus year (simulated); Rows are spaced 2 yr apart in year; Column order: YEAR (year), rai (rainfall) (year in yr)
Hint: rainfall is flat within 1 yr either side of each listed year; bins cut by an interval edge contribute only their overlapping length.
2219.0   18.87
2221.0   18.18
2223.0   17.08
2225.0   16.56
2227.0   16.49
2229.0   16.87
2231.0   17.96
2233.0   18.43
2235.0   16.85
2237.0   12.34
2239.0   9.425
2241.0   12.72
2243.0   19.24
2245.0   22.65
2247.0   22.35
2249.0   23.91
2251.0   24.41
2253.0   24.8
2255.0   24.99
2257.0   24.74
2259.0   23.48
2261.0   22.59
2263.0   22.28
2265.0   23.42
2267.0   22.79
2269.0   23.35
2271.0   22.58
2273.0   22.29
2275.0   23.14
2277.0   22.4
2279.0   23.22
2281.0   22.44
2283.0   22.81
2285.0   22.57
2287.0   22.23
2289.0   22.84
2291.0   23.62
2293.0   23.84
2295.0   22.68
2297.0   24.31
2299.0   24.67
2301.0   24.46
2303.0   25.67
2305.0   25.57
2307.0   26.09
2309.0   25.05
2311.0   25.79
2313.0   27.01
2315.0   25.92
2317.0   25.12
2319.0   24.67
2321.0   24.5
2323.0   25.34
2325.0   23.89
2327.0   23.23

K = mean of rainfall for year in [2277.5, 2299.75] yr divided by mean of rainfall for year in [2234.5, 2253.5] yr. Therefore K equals 1.23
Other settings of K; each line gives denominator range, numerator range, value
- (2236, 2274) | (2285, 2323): 1.16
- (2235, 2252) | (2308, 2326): 1.38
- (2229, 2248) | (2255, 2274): 1.37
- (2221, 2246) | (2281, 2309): 1.45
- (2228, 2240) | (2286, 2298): 1.52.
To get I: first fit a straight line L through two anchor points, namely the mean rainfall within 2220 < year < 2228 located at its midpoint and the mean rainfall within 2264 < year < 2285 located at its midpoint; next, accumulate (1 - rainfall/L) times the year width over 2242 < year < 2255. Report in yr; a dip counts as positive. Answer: -2.1 yr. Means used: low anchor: 17.1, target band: 23.1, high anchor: 22.8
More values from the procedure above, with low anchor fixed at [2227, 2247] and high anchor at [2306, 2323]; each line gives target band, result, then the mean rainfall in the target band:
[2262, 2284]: -2.2 yr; 22.8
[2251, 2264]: -3.4 yr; 23.9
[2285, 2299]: -0.2 yr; 23.3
